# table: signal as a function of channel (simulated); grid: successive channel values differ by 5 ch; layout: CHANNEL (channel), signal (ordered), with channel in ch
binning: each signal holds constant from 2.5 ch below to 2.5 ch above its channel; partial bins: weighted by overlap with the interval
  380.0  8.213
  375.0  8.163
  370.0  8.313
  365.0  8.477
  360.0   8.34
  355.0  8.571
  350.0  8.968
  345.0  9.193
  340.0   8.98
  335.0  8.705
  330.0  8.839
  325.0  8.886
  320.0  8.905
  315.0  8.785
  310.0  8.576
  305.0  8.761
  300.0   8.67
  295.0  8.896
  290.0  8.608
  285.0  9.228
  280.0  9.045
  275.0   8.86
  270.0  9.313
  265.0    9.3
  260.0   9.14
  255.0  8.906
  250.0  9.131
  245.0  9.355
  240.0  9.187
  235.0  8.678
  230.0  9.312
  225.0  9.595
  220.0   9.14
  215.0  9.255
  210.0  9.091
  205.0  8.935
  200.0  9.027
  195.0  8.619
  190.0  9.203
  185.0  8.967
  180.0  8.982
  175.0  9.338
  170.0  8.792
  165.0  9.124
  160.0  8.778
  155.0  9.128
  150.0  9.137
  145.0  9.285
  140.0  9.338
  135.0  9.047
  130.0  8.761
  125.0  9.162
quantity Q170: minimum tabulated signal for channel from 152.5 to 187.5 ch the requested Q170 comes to 8.778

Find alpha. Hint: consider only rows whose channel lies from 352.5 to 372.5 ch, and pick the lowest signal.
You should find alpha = 8.313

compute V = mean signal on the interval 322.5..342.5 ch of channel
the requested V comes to 8.85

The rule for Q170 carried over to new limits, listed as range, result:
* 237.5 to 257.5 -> 8.906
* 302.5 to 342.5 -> 8.576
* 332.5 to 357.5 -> 8.571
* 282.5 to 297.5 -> 8.608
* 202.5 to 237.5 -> 8.678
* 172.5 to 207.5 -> 8.619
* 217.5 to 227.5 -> 9.14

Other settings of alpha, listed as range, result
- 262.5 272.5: 9.3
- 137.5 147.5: 9.285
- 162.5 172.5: 8.792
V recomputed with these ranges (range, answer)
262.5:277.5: 9.16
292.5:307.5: 8.78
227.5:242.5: 9.06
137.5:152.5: 9.25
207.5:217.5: 9.17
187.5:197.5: 8.91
